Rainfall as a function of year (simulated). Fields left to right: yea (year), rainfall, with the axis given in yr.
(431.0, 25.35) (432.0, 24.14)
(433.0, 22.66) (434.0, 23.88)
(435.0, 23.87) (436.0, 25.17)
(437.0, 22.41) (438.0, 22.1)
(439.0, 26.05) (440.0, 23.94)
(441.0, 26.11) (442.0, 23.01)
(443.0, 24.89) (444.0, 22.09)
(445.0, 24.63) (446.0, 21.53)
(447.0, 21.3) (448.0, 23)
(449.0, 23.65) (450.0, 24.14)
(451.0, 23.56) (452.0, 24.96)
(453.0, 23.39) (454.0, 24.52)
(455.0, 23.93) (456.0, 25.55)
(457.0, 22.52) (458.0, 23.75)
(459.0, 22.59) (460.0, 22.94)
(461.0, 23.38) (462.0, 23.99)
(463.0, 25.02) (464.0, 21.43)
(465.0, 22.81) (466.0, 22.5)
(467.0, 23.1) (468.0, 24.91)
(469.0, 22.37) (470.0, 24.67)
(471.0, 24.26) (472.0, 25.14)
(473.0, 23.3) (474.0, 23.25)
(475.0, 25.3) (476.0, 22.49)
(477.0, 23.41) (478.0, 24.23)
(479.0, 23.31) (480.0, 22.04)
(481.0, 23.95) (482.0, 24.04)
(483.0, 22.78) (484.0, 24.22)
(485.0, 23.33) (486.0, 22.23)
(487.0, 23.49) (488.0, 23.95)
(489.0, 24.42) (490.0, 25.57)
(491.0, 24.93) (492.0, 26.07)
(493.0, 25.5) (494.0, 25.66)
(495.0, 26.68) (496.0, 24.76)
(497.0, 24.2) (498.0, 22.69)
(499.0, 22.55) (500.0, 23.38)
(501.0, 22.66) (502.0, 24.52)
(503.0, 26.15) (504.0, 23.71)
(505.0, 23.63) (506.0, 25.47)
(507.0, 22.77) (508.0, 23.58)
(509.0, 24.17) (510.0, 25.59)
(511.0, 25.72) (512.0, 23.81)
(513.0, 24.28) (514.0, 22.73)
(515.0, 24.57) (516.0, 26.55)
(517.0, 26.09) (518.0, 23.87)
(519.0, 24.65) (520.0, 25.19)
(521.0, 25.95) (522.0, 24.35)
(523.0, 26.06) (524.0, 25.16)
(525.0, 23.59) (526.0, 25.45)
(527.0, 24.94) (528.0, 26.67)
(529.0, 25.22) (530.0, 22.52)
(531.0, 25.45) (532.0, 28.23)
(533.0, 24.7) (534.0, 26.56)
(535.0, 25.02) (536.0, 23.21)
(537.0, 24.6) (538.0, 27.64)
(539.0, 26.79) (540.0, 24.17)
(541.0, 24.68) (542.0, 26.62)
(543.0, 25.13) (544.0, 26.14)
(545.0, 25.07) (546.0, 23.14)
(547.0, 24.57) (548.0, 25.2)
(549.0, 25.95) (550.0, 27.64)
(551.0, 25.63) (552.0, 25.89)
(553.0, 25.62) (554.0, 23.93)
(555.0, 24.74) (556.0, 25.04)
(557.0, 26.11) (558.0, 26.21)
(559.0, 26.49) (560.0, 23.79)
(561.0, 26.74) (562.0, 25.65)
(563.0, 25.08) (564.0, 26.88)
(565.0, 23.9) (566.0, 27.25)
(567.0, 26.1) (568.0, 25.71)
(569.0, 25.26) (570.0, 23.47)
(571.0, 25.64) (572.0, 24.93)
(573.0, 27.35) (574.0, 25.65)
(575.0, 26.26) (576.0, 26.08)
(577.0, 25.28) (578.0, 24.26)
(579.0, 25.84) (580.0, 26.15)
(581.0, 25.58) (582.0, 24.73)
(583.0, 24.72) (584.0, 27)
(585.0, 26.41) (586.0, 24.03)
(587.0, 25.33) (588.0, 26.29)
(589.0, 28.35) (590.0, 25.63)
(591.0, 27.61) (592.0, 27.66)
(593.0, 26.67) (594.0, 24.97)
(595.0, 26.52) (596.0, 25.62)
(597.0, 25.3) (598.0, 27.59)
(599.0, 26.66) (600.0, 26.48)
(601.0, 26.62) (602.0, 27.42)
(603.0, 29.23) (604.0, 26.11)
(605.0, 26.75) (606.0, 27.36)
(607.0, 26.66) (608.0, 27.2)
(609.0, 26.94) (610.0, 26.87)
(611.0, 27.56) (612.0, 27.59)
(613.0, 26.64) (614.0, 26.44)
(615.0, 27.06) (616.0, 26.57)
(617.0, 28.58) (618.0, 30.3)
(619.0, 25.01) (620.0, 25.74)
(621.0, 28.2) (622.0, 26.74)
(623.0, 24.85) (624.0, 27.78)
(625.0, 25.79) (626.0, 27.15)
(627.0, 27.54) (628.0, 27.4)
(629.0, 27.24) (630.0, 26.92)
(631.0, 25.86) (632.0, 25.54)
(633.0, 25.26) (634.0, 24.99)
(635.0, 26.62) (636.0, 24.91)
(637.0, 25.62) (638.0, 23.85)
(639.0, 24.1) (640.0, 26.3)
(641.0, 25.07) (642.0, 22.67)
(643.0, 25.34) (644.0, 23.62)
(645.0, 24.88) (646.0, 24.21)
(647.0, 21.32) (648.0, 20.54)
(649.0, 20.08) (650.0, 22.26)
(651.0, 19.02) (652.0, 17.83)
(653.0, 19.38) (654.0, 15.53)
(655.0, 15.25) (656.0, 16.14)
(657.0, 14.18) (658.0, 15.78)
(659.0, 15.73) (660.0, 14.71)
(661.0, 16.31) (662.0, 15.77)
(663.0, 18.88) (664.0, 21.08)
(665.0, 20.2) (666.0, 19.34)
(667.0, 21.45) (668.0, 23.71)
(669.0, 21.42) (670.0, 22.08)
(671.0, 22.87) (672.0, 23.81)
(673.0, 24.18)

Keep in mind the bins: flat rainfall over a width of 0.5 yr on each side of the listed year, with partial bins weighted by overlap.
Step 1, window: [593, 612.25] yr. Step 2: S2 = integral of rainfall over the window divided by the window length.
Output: 26.8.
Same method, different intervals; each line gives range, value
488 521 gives 24.6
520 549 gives 25.3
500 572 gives 25.1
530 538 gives 25.4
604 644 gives 26.3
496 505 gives 23.8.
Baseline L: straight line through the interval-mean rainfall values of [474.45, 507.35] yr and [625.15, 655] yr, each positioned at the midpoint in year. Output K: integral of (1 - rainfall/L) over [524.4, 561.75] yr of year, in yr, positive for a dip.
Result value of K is -2.2 yr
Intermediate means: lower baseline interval 24.1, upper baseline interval 23.7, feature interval 25.4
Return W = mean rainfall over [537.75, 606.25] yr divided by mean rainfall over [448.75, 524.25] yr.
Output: 1.07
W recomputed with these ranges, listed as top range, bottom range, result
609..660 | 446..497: 1.00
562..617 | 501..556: 1.05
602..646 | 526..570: 1.03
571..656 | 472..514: 1.05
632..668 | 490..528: 0.85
